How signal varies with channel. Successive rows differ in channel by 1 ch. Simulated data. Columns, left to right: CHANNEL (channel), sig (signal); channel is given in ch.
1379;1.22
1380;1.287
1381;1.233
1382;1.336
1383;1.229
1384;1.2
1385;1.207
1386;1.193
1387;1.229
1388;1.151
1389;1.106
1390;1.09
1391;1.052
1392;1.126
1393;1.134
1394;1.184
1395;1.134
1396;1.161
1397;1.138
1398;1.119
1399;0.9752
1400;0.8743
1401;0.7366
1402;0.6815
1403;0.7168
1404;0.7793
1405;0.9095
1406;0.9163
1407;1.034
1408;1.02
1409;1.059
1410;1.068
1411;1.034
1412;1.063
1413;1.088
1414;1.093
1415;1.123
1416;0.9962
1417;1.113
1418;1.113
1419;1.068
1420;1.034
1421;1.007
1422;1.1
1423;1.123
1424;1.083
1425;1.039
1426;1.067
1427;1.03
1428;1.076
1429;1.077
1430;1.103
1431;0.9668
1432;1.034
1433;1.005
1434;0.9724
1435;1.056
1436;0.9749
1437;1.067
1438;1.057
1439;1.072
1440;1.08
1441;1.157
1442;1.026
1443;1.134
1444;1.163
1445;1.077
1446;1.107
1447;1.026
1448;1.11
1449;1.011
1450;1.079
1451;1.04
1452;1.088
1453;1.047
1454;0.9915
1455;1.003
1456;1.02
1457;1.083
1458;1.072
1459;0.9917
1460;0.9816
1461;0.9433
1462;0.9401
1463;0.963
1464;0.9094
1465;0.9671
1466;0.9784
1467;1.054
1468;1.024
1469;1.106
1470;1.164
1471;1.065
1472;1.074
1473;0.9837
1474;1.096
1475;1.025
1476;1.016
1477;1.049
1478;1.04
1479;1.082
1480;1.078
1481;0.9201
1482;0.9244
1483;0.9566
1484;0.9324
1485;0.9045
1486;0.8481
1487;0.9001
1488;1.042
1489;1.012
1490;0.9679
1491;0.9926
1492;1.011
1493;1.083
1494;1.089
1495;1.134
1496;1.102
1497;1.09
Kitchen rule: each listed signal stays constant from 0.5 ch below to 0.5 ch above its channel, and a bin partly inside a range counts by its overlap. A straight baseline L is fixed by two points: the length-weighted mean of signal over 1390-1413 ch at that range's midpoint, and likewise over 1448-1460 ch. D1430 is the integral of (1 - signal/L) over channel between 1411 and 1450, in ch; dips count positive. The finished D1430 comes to -1.7 ch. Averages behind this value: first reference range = 1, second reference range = 1.04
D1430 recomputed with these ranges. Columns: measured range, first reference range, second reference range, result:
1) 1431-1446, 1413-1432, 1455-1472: -0.19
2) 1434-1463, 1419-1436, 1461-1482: -0.33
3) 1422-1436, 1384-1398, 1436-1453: 0.63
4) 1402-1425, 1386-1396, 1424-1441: 1.48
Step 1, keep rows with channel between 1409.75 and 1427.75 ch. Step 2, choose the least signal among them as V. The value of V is 0.9962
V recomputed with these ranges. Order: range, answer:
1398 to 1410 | 0.6815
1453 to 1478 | 0.9094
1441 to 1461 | 0.9433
